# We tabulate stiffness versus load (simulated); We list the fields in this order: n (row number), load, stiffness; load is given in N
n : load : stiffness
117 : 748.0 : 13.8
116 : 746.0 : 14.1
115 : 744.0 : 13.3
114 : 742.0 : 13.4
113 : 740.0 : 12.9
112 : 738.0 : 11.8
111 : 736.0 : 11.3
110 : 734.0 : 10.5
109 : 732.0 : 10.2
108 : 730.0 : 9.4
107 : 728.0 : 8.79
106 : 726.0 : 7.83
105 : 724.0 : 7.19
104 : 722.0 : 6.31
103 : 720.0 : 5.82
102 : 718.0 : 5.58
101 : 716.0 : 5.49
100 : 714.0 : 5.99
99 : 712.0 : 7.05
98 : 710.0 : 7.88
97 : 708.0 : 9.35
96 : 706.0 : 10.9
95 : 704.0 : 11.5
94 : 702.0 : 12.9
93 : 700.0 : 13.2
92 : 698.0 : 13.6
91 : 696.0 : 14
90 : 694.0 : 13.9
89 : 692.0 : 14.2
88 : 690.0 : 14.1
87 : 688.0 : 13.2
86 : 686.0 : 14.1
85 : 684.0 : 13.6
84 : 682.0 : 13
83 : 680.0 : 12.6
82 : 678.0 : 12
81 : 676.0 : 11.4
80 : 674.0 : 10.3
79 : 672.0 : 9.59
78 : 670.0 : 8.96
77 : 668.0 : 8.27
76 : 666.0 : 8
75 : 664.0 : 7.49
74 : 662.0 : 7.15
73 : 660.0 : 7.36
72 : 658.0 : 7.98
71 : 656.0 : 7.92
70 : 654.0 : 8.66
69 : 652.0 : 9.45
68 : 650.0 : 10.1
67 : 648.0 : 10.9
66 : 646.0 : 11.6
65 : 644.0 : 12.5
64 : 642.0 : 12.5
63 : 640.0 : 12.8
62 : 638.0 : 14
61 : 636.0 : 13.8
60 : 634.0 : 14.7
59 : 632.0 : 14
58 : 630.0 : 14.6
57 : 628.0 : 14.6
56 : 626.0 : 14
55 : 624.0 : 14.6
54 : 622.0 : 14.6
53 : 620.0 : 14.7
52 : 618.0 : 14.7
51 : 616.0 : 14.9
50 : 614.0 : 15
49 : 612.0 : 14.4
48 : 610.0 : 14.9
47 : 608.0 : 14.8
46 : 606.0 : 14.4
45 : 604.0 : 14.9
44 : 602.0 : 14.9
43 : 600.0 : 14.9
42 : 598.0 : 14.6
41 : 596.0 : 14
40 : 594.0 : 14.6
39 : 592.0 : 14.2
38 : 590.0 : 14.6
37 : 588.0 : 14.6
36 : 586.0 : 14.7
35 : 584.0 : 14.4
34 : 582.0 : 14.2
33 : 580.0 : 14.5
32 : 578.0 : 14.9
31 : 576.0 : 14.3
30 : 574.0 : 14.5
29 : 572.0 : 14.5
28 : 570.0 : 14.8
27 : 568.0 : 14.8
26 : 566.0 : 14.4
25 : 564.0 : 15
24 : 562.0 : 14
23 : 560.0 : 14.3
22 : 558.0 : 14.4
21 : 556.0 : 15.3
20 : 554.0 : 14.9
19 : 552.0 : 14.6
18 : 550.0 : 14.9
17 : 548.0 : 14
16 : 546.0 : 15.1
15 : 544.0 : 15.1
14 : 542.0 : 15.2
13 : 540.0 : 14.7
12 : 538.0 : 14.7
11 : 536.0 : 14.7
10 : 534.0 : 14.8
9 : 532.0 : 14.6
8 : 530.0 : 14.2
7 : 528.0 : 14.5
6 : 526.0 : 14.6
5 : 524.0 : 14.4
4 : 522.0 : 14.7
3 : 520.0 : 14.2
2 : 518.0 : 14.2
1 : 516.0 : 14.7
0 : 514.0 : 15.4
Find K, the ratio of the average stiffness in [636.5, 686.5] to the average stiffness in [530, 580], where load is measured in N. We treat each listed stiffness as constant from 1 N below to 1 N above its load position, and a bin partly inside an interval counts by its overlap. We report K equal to 0.71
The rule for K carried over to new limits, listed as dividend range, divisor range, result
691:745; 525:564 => 0.69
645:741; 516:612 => 0.69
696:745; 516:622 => 0.67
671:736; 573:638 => 0.72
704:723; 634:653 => 0.61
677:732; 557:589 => 0.72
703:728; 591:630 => 0.52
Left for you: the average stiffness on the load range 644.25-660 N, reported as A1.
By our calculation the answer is 9.52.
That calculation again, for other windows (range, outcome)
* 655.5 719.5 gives 10.4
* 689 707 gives 13.1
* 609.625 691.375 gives 12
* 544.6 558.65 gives 14.8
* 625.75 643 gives 13.9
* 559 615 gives 14.6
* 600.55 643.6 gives 14.4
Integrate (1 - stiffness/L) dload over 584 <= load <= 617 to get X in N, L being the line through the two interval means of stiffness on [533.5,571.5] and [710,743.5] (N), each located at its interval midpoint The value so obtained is -4.0 N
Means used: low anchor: 14.7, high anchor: 8.77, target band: 14.6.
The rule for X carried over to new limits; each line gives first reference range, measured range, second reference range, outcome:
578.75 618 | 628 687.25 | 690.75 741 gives 5.6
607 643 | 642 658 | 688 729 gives 3.5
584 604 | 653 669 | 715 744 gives 5.4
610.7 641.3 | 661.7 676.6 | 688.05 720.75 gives 4.0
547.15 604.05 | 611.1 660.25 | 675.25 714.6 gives 2.5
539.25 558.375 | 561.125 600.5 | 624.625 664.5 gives -2.5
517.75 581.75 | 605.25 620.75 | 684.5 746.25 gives -1.9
